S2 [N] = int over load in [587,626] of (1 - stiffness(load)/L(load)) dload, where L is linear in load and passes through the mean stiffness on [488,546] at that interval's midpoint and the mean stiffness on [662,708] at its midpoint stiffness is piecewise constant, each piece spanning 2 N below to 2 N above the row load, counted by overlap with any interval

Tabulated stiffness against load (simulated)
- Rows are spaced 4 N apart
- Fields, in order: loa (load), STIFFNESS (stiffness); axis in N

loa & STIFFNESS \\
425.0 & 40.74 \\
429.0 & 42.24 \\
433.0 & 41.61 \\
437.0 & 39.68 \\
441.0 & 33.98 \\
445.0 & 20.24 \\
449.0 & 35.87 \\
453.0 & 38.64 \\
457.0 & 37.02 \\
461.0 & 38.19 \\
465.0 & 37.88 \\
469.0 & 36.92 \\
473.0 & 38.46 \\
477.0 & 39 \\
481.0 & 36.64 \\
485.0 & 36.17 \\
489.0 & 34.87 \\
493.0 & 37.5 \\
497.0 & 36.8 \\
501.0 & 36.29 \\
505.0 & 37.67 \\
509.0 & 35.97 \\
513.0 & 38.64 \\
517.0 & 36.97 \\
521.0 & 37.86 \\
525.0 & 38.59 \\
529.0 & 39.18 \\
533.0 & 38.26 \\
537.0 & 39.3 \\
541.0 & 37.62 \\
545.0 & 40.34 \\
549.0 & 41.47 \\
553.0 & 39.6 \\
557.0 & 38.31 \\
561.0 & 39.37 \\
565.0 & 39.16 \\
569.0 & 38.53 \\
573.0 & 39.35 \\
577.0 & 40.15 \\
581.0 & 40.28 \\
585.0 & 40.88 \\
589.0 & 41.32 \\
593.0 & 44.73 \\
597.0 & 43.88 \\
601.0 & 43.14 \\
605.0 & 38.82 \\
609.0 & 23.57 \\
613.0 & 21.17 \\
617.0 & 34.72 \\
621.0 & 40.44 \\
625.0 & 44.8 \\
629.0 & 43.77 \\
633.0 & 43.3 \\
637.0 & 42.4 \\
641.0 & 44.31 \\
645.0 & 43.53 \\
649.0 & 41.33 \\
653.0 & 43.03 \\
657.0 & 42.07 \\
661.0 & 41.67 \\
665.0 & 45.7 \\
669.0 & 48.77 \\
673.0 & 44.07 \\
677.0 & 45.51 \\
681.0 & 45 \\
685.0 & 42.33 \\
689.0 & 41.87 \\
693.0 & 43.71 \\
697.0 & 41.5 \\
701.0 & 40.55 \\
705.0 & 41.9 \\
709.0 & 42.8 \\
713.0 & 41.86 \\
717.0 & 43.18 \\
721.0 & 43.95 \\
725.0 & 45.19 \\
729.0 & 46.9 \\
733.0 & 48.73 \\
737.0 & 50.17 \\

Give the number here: 3.23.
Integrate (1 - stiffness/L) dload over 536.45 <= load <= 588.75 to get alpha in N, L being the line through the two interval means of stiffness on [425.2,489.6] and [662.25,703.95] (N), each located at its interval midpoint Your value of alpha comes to 0.6 N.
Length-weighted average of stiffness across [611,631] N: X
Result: 37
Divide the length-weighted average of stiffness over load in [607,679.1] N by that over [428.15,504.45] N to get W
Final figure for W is 1.11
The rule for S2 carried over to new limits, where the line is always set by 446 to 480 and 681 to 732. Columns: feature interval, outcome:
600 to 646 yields 3.0 N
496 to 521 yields 0.8 N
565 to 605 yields -0.9 N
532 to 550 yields -0.1 N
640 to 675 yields -1.5 N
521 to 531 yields 0.0 N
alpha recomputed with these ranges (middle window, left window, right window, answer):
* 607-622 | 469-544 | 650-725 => 4.3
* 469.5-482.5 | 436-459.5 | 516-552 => -0.8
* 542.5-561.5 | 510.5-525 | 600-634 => -1.2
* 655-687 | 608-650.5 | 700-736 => -2.4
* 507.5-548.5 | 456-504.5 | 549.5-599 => 0.5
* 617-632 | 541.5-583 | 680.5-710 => -0.4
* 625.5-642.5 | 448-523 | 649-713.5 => -0.7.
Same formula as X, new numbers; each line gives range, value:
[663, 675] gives 46.2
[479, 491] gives 35.9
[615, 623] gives 37.6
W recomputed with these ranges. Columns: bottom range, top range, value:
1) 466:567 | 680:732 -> 1.14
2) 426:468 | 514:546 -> 1.05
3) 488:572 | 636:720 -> 1.13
